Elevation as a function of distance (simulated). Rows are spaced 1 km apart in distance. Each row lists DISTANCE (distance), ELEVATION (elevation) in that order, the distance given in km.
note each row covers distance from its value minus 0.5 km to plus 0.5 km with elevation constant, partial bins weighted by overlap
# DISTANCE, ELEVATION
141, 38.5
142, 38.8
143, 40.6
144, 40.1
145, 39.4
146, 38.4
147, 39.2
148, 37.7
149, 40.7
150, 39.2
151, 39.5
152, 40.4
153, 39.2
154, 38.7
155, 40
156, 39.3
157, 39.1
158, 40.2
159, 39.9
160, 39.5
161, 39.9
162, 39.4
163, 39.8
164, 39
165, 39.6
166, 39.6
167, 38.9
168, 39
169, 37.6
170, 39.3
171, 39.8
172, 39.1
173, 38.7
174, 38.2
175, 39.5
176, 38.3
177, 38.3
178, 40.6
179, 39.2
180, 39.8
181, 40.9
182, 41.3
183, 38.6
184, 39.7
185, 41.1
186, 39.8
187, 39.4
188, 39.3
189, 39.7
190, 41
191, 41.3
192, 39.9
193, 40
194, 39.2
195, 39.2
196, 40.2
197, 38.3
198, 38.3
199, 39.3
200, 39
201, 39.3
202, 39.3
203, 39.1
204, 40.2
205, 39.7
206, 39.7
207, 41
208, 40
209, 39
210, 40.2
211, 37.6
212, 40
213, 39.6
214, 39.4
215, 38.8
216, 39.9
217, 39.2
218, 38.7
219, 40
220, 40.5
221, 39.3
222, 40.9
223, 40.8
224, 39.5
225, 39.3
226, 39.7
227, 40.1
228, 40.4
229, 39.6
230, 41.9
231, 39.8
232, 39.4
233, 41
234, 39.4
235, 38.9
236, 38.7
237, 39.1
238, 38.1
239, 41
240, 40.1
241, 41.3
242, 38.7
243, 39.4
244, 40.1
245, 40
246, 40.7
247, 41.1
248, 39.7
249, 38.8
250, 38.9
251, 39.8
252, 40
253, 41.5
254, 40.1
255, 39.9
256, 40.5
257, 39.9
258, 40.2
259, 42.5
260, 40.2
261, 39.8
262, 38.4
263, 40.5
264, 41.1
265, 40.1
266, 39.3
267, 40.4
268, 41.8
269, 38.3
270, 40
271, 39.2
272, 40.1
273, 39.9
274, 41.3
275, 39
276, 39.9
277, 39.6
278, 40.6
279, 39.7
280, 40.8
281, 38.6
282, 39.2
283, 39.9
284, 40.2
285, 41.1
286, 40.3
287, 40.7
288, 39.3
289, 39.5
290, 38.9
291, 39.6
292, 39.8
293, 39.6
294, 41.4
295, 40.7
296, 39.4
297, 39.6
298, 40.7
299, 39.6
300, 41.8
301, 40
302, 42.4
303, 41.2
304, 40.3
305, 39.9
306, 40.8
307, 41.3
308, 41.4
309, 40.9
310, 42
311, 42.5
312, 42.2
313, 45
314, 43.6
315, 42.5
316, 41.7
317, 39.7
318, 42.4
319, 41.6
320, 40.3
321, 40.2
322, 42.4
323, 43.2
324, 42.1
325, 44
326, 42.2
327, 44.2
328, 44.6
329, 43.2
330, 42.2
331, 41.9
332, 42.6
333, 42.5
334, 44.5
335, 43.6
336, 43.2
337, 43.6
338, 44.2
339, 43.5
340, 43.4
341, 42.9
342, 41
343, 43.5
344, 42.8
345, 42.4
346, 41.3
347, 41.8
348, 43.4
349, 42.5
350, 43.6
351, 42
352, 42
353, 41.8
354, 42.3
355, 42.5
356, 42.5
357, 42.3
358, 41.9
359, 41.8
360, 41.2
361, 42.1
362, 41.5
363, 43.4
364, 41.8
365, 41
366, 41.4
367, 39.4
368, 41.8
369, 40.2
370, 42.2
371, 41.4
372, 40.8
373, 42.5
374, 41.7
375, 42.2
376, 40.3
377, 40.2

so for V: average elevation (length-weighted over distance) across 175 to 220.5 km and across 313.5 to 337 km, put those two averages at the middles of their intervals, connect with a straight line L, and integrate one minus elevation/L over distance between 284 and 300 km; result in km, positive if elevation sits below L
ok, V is 0.7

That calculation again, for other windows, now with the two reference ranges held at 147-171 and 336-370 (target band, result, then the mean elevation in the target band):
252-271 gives 0.3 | 40.2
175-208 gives 0.1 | 39.7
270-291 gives 0.6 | 39.9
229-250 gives 0.4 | 39.8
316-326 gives 0.0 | 41.8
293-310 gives 0.3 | 40.7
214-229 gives 0.2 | 39.8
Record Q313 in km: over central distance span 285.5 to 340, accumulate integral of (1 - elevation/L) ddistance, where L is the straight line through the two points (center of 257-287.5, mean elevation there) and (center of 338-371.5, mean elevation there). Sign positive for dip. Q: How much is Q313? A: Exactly -0.8 km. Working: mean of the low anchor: 40.1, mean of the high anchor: 42.1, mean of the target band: 41.7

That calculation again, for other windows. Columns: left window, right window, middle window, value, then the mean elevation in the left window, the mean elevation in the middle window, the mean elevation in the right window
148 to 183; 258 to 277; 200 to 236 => 0.0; 39.4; 39.7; 40.1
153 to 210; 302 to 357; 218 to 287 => 1.5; 39.5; 40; 42.4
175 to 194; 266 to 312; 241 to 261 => 0.0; 39.9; 40.1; 40.3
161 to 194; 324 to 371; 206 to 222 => 0.2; 39.6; 39.6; 42.5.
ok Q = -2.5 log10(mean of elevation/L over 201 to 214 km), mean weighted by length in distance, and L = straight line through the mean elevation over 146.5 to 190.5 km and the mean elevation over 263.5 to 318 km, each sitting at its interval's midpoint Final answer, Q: 0.01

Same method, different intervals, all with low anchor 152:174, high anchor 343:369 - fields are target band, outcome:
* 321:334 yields -0.03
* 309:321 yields -0.01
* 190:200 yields 0.01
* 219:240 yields 0.01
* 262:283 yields 0.02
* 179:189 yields -0.01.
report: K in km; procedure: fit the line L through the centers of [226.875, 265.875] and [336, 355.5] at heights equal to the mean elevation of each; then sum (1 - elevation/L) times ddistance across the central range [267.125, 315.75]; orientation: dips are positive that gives 0.8 km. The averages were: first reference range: 40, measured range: 40.5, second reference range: 42.7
